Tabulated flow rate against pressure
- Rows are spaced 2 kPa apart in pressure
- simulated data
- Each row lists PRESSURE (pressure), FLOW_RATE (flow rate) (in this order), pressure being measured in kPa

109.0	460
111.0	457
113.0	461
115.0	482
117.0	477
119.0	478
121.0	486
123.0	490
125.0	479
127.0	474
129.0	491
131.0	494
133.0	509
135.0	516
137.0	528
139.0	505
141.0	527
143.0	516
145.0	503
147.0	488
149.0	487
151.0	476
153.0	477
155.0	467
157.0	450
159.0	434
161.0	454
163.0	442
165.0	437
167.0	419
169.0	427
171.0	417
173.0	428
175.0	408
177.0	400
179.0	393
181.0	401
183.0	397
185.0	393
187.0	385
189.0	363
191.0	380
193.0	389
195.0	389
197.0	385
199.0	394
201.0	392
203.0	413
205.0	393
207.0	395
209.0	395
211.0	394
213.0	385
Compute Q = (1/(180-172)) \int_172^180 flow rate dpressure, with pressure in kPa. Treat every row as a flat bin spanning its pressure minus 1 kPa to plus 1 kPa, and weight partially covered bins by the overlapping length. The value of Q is 407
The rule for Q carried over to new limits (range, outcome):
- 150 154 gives 476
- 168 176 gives 420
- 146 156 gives 479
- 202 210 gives 399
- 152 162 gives 456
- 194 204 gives 395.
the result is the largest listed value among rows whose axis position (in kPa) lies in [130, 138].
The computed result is 528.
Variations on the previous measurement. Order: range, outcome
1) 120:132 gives 494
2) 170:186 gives 428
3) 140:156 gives 527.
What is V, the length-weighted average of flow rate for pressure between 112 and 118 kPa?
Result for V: 473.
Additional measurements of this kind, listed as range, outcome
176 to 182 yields 398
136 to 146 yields 516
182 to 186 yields 395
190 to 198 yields 386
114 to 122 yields 481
